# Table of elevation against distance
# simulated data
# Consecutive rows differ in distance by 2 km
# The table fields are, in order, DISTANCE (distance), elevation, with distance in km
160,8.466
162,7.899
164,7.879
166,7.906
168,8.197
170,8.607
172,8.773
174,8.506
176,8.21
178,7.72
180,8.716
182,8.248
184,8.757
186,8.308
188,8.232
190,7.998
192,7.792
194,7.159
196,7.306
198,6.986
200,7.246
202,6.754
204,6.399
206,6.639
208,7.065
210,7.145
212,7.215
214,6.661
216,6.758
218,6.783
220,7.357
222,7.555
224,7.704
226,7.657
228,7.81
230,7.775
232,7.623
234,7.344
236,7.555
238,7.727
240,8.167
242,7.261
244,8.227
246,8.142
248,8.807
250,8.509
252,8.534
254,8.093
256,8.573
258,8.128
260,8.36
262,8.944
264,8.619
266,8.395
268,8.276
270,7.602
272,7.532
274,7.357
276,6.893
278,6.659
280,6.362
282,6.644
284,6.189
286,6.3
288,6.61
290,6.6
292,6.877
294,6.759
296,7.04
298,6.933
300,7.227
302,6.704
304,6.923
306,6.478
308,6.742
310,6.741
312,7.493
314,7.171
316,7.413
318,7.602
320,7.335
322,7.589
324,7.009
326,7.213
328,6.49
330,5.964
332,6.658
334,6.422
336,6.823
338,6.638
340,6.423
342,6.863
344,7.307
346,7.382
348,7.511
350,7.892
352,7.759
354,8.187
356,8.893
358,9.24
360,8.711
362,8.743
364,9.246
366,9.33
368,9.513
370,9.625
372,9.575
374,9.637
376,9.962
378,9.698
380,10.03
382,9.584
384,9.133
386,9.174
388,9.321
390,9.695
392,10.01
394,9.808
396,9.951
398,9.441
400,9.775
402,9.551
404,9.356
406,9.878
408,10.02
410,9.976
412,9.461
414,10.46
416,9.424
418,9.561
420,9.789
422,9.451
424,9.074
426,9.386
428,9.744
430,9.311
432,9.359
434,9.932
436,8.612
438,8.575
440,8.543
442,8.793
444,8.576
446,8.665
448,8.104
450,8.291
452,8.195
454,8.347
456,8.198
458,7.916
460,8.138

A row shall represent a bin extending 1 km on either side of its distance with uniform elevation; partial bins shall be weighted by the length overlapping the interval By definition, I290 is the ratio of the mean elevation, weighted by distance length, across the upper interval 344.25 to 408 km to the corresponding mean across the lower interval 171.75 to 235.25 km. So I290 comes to 1.2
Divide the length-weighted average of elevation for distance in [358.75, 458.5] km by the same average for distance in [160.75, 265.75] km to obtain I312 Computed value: 1.19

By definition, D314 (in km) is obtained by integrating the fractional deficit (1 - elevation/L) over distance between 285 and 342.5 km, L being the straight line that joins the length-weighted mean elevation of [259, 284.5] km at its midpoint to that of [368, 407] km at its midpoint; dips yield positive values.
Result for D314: 9.9 km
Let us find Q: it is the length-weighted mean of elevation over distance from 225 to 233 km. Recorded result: 7.72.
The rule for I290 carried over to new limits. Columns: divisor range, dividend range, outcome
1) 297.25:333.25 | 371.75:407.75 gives 1.38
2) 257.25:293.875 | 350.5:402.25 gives 1.28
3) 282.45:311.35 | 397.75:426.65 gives 1.43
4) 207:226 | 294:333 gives 0.97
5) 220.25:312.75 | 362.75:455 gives 1.25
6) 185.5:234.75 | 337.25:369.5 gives 1.11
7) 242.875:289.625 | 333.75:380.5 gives 1.09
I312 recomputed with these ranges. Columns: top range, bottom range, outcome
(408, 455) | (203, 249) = 1.23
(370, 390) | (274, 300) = 1.43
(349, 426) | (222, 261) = 1.18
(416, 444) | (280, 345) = 1.35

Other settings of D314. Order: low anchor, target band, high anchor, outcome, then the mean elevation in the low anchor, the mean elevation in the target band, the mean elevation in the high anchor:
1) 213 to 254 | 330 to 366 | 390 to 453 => 4.22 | 7.71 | 7.69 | 9.33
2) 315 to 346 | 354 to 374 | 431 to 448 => -4.41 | 6.93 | 9.18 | 8.84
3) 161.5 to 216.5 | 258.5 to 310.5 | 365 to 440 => 8.27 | 7.69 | 7.16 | 9.56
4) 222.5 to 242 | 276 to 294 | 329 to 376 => 2.94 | 7.68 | 6.56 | 8.06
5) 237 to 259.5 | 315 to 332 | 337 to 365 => 2.00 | 8.2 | 7.05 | 7.91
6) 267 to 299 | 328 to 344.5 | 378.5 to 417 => 3.21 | 6.91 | 6.61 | 9.69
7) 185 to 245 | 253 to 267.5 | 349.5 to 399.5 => -0.90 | 7.41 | 8.44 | 9.31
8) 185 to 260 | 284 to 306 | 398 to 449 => 3.94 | 7.6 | 6.76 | 9.34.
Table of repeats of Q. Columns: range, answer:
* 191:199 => 7.31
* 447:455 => 8.23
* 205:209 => 6.85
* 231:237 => 7.51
